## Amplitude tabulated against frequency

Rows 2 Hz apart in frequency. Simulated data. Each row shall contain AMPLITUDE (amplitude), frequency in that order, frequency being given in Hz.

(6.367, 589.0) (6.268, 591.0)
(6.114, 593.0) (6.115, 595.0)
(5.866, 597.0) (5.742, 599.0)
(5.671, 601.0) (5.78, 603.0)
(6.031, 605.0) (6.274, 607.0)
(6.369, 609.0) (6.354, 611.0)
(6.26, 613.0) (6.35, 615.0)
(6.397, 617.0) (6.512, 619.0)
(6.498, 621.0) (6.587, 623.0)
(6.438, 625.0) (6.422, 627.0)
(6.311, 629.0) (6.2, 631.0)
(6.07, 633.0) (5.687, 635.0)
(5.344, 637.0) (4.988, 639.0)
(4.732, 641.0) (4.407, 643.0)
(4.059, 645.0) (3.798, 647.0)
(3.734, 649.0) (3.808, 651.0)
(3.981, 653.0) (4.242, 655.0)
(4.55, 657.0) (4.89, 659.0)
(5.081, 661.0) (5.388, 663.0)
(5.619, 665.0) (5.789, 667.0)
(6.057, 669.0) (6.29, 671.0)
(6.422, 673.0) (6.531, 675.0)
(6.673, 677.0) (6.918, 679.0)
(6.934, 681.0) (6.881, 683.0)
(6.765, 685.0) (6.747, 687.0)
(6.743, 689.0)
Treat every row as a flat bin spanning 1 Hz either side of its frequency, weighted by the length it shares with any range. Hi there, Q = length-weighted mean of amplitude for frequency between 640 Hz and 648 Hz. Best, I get 4.25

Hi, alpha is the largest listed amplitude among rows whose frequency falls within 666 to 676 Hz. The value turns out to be 6.531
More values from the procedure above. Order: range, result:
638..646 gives 4.988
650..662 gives 5.081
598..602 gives 5.742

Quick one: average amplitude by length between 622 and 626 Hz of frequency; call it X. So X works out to 6.51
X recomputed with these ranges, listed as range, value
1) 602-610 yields 6.11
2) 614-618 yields 6.37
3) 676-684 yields 6.85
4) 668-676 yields 6.33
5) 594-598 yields 5.99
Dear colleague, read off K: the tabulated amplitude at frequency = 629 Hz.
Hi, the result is 6.311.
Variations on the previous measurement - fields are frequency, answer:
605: 6.031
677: 6.673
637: 5.344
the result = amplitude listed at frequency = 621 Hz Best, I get 6.498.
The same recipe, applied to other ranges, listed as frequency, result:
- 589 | 6.367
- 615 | 6.35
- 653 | 3.981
